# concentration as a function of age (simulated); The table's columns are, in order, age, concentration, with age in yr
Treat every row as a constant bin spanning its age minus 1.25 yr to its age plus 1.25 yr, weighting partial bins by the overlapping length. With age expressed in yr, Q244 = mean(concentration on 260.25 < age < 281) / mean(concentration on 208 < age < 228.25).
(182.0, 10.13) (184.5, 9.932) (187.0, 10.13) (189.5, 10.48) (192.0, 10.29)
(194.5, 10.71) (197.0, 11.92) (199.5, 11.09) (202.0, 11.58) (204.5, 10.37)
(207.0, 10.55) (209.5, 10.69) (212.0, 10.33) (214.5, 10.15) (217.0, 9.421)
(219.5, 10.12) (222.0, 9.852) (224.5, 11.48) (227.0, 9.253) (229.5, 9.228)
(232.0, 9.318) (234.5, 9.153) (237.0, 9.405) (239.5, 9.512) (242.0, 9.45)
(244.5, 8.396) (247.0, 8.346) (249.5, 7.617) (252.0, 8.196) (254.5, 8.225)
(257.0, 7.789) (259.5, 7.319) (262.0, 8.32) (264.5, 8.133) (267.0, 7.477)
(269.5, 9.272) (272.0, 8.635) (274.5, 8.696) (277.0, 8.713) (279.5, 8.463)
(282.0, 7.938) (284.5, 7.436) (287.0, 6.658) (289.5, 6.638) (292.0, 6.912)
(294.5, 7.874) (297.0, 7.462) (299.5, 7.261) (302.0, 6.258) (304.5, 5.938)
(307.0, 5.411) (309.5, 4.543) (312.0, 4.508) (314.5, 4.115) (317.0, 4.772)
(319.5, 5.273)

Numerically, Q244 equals 0.8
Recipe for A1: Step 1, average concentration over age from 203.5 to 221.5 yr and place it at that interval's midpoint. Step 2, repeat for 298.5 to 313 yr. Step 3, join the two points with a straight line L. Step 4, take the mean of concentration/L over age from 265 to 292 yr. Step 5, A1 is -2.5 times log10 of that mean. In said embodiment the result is -0.14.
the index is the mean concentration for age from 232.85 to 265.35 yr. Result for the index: 8.47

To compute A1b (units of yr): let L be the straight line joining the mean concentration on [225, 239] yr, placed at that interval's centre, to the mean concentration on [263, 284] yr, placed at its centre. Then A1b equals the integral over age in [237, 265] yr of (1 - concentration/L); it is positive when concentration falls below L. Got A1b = 1.8 yr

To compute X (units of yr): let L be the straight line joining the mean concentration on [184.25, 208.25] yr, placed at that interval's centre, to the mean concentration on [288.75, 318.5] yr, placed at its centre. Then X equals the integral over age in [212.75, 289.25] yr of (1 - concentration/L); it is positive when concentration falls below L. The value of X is -4.1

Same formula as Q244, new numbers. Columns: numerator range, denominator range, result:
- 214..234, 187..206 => 0.90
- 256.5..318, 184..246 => 0.70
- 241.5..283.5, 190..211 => 0.76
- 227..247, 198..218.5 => 0.87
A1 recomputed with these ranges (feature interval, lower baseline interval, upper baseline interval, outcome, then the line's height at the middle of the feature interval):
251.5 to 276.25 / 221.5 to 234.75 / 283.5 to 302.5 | 0.006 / 8.28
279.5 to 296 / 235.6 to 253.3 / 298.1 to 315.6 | -0.139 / 6.45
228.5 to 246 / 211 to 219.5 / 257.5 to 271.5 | -0.006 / 9.15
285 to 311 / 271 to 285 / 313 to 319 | -0.026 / 6.35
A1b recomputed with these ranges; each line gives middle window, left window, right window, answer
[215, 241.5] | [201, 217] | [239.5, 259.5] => -0.6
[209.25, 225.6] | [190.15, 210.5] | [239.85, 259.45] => -0.5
